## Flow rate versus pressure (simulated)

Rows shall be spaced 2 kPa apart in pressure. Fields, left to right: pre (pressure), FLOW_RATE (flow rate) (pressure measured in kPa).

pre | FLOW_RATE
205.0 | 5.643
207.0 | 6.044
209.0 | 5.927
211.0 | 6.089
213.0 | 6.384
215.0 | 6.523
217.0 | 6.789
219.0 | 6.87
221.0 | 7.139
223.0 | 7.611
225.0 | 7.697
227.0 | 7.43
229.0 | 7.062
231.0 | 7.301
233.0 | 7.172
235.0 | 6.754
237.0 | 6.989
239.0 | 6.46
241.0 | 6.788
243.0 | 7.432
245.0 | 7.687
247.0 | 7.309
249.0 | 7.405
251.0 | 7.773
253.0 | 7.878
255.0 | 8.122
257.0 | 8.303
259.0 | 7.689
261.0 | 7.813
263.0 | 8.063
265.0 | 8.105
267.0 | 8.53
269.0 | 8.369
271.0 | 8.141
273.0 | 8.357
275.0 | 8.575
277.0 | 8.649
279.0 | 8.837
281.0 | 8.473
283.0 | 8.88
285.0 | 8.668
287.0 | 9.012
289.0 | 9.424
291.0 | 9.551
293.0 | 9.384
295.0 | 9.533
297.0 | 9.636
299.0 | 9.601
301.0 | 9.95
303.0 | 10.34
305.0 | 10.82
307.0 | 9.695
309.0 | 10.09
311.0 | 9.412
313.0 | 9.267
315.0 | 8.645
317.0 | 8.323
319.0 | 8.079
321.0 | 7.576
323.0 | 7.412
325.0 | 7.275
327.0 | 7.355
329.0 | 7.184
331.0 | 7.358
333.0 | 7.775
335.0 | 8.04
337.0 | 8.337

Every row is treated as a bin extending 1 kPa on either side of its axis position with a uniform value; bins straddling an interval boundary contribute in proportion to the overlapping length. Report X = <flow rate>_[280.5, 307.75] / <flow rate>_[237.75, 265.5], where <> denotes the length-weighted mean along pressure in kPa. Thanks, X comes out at 1.25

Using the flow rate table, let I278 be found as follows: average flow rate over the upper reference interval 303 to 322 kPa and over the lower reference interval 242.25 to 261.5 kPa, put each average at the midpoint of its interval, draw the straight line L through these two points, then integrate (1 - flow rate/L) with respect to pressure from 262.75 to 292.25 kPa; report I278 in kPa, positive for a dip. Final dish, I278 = -1.1 kPa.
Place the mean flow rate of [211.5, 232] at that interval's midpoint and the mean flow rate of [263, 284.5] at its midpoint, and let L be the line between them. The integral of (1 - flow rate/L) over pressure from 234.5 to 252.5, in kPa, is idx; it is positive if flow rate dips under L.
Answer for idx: 1.05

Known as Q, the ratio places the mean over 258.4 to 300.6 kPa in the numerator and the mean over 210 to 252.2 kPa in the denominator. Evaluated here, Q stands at 1.2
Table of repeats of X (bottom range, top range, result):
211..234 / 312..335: 1.11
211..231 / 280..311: 1.36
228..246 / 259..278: 1.17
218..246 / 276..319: 1.30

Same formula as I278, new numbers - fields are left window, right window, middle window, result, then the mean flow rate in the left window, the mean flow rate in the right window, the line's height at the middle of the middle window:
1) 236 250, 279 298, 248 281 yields -0.3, 7.15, 9.16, 8.1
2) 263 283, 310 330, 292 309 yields -3.4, 8.45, 8.05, 8.22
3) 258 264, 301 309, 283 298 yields 0.2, 7.86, 10.2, 9.44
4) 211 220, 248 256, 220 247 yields -0.1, 6.58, 7.79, 7.18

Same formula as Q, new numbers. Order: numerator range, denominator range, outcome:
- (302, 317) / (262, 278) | 1.16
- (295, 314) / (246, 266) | 1.26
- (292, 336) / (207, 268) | 1.20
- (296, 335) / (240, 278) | 1.10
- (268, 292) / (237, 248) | 1.23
